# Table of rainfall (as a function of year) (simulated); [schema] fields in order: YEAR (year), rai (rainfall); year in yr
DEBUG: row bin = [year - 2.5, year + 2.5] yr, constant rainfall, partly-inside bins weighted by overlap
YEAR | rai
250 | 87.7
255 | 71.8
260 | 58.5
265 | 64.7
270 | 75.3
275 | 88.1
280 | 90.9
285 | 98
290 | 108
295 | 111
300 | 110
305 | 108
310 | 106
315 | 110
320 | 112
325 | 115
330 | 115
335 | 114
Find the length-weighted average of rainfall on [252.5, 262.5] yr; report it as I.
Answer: 65.2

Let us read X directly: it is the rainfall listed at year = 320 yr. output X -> 112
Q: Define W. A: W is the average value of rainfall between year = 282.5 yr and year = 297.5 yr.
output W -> 106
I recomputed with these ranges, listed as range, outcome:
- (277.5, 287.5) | 94.5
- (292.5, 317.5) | 109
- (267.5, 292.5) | 92.1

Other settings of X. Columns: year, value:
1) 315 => 110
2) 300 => 110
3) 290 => 108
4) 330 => 115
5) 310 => 106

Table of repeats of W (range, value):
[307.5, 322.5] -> 109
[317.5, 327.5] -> 114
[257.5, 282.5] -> 75.5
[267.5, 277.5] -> 81.7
